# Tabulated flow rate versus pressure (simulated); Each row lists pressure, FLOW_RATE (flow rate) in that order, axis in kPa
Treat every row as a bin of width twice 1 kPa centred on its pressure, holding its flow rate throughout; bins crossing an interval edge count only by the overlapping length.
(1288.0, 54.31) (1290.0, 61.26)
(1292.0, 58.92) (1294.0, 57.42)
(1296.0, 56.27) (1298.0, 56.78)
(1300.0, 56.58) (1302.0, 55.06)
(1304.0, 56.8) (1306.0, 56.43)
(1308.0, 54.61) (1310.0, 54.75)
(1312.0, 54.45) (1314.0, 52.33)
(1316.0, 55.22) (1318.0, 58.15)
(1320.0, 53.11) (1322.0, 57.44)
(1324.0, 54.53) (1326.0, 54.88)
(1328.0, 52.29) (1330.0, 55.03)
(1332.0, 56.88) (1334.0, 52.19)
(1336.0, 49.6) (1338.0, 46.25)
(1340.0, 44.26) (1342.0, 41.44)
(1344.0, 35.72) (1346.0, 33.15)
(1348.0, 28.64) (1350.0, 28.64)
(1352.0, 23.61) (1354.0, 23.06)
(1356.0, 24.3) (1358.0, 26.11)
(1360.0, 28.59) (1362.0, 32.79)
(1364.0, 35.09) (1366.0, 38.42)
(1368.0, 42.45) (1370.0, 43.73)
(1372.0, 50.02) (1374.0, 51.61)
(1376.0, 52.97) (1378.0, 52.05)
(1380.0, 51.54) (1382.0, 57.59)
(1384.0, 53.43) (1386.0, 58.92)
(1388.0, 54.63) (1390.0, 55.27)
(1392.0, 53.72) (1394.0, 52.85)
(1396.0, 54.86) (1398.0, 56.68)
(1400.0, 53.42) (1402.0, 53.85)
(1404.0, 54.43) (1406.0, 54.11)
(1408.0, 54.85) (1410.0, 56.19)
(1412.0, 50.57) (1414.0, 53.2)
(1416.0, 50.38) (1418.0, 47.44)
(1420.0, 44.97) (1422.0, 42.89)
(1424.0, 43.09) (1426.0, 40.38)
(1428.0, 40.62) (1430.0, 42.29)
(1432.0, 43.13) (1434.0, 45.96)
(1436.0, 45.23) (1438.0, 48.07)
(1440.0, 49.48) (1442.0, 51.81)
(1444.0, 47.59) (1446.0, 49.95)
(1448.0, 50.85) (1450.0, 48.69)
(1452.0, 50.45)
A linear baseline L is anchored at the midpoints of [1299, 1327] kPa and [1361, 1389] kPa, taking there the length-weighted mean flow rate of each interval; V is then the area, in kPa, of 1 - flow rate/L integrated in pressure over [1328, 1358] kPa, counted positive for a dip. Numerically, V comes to 7.7 kPa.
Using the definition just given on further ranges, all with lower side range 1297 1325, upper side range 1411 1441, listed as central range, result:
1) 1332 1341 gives 0.72 kPa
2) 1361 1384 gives 1.69 kPa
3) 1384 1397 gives -1.62 kPa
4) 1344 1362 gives 8.36 kPa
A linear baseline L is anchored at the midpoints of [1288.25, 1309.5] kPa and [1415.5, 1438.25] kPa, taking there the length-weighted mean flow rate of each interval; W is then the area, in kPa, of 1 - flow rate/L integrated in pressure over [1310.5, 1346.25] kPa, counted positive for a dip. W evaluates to 2.1 kPa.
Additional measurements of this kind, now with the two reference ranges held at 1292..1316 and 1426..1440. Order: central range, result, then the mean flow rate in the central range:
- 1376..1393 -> -2.1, 54.5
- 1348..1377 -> 8.5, 35.6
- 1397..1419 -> -3.1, 53.2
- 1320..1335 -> -0.3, 54.6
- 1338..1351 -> 4.0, 36.1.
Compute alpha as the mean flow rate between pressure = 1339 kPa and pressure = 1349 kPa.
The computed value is 36.6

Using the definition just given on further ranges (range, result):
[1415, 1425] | 45.8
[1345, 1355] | 27.4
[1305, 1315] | 54.5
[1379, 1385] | 54.2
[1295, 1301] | 56.5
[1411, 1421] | 49.3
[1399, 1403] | 53.6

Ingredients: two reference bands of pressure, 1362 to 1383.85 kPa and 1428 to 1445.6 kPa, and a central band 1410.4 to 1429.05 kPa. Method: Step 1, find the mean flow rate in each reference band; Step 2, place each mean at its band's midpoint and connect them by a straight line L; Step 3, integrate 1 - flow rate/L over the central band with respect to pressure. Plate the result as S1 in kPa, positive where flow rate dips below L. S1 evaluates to 0.1 kPa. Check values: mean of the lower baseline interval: 47.1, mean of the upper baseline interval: 46.5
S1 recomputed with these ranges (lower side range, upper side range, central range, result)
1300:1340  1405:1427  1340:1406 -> 9.0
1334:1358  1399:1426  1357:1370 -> 1.5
